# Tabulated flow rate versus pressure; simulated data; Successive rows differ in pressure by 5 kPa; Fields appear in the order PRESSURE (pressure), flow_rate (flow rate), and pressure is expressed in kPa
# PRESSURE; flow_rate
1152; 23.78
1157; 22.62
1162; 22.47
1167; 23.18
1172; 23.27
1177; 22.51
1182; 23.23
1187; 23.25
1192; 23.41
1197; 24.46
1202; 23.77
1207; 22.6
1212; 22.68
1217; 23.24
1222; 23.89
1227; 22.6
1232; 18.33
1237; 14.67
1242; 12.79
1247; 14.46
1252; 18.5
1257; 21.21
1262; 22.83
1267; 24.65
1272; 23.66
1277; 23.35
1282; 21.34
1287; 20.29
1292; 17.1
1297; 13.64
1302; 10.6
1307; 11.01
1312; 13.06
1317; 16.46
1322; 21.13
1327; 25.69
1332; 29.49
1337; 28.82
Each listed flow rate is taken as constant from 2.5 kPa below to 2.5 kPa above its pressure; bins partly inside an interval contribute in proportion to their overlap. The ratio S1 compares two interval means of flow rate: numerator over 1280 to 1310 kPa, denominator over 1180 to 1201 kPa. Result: 0.7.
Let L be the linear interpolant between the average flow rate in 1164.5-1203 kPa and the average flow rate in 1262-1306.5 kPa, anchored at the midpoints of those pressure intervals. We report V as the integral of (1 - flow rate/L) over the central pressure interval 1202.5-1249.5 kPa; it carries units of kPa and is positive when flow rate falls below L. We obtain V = 4.41 kPa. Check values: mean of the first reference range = 23.4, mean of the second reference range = 19.2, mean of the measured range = 19.7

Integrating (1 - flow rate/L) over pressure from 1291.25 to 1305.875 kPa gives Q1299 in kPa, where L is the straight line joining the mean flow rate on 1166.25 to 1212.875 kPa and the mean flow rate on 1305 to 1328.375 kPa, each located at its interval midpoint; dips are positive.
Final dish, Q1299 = 4.0 kPa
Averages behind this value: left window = 23.3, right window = 17.2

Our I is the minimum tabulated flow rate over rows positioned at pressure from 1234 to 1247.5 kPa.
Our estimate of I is 12.79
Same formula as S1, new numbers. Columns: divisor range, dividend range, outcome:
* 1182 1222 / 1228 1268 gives 0.79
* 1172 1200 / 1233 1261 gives 0.72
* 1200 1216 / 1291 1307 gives 0.57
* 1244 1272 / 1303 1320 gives 0.66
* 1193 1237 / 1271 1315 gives 0.76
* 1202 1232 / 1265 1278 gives 1.05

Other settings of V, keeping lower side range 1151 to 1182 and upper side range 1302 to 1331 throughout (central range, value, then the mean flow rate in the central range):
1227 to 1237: 1.0 kPa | 18.5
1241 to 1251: 2.8 kPa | 14.5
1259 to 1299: -4.3 kPa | 21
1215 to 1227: -1.4 kPa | 23.4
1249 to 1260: 0.0 kPa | 19.7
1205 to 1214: -0.5 kPa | 22.6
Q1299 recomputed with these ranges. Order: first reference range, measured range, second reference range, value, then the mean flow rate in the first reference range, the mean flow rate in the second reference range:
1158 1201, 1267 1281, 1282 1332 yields -3.35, 23.2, 17.4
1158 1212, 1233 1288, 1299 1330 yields -1.78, 23.2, 16.5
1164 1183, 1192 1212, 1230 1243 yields -3.98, 23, 15.4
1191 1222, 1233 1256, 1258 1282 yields 7.49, 23.4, 23.2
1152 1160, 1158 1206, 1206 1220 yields -0.63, 23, 22.9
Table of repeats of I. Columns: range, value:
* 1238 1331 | 10.6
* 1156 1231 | 22.47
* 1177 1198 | 22.51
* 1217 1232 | 18.33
